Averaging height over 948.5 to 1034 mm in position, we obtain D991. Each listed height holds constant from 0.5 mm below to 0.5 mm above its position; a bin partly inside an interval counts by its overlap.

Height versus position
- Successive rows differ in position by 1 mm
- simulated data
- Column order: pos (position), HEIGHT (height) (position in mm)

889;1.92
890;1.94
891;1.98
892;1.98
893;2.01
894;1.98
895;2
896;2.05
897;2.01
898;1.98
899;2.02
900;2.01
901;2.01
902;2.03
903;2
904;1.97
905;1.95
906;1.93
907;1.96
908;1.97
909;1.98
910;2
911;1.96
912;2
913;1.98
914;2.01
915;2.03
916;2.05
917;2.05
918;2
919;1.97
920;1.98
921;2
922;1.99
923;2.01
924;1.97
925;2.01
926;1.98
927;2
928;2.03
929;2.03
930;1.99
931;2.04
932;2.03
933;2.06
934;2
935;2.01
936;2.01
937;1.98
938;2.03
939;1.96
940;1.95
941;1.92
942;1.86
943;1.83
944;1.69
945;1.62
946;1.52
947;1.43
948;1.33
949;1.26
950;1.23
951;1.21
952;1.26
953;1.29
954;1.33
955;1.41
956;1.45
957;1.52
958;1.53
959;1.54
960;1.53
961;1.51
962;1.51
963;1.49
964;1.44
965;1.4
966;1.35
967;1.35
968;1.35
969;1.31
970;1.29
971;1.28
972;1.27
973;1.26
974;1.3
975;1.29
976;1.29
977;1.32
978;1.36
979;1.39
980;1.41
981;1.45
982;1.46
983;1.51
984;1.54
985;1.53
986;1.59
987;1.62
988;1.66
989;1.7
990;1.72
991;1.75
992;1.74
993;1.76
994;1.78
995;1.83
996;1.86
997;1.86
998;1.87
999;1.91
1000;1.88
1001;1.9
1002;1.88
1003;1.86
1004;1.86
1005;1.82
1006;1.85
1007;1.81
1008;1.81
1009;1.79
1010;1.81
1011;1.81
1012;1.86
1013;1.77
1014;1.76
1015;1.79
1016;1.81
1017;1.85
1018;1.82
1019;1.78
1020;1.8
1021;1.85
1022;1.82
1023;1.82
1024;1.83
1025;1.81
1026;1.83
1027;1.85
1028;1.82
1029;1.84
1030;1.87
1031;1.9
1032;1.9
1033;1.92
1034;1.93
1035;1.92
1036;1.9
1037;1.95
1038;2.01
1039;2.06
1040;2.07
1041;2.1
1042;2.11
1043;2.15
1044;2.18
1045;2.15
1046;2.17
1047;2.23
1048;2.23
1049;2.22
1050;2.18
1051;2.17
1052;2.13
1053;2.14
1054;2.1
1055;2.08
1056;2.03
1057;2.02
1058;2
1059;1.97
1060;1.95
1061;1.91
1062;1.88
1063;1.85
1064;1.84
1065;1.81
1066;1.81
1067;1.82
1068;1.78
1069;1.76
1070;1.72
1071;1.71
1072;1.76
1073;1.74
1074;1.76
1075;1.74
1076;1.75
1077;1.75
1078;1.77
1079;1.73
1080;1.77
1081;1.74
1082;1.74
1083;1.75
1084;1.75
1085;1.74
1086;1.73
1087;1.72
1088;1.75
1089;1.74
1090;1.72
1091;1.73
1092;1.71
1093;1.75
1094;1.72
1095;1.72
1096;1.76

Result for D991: 1.63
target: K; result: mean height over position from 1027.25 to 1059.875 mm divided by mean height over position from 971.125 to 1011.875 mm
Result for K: 1.24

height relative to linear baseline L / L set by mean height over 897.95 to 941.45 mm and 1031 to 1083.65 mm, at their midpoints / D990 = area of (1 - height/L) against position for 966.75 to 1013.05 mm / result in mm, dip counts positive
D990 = 8.06 mm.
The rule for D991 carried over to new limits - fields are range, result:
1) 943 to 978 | 1.39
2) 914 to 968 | 1.73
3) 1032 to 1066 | 2.04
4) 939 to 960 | 1.52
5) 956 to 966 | 1.49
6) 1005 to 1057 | 1.95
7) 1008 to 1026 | 1.81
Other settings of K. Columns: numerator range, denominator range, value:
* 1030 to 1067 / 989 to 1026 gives 1.11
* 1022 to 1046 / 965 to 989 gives 1.39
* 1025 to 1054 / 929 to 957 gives 1.20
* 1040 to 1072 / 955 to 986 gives 1.42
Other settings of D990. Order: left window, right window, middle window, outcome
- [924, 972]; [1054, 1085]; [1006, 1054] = -4.8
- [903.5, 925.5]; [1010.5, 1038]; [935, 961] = 4.7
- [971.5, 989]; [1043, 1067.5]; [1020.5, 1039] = -0.5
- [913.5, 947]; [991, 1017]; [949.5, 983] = 9.1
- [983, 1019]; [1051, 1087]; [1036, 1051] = -2.5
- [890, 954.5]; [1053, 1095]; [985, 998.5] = 0.8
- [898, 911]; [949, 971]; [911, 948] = -4.8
